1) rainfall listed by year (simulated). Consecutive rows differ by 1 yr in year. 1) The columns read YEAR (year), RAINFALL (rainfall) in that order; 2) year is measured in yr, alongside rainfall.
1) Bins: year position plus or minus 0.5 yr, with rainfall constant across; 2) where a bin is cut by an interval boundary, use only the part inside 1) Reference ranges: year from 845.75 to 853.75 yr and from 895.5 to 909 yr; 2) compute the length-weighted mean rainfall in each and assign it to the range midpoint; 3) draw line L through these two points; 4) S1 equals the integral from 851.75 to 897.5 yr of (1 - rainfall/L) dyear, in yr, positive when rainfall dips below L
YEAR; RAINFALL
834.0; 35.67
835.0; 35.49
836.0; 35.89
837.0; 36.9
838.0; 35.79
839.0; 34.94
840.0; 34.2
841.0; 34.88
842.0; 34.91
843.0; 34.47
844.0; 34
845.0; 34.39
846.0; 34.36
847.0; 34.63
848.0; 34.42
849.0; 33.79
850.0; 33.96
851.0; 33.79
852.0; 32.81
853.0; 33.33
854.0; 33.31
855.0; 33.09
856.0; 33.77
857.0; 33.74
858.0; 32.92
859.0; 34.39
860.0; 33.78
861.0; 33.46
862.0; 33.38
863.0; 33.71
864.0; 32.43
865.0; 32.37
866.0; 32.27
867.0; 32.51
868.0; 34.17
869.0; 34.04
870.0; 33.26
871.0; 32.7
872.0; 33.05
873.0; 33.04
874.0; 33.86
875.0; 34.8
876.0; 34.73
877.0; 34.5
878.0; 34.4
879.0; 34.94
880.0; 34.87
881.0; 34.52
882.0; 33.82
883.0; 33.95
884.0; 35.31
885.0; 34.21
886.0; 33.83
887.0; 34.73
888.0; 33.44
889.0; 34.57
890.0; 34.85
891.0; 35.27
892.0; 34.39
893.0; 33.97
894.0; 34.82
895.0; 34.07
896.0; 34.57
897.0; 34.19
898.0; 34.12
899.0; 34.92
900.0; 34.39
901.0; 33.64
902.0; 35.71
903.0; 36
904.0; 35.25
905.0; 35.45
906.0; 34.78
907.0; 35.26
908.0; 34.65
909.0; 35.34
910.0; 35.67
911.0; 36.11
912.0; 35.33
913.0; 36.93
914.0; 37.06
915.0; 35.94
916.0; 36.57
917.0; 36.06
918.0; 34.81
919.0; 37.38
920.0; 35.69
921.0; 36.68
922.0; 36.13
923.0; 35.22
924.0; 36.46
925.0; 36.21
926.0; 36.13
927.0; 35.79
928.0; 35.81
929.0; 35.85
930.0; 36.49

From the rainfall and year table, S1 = 0.6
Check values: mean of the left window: 33.9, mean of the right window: 34.9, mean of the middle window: 33.9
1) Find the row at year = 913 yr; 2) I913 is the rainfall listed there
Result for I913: 36.93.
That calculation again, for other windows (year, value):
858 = 32.92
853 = 33.33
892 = 34.39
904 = 35.25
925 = 36.21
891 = 35.27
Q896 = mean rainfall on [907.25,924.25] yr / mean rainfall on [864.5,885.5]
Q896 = 1.06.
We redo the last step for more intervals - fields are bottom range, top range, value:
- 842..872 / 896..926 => 1.06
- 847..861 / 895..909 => 1.03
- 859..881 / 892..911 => 1.03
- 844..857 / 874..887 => 1.02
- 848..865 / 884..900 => 1.03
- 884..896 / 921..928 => 1.05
